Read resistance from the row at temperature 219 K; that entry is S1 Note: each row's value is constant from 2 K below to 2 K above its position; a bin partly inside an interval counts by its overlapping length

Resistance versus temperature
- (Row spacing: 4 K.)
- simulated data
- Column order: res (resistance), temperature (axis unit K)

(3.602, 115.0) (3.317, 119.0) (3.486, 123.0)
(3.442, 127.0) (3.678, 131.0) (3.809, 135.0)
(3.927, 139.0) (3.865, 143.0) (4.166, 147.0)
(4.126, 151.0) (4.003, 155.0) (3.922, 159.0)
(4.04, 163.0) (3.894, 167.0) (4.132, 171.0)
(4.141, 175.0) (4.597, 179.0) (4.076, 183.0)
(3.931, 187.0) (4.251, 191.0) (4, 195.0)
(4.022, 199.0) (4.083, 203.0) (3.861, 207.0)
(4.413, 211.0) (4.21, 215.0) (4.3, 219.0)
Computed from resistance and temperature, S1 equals 4.3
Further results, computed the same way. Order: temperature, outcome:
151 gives 4.126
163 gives 4.04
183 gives 4.076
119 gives 3.317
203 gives 4.083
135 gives 3.809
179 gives 4.597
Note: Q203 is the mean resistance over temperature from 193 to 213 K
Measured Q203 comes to 4.08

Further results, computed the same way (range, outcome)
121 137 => 3.6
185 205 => 4.06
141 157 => 4.04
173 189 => 4.19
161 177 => 4.05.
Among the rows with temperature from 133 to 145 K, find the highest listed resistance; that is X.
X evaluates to 3.927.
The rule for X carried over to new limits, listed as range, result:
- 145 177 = 4.166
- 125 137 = 3.809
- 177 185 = 4.597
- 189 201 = 4.251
